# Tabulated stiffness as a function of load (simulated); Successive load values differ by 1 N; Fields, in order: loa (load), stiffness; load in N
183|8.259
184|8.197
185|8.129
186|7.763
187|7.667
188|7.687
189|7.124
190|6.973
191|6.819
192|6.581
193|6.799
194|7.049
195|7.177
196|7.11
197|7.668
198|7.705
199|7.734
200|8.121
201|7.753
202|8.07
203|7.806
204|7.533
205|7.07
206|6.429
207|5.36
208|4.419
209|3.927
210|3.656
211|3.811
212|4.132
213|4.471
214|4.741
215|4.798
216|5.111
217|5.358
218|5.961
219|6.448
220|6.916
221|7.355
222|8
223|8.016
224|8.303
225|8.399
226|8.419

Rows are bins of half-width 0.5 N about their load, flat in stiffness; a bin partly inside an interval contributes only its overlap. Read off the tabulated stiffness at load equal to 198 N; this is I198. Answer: 7.705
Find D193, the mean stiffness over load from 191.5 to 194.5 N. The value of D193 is 6.81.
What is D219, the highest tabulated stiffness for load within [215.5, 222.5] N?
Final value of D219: 8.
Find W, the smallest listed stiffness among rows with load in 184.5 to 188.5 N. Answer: 7.667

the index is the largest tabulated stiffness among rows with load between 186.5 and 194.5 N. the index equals 7.687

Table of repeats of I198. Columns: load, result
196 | 7.11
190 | 6.973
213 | 4.471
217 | 5.358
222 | 8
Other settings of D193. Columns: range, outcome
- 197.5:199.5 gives 7.72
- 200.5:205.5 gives 7.65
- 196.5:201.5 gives 7.8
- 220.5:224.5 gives 7.92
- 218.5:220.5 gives 6.68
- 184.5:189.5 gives 7.67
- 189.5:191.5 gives 6.9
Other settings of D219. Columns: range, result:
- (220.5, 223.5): 8.016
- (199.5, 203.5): 8.121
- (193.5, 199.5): 7.734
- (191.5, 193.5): 6.799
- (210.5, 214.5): 4.741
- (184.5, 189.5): 8.129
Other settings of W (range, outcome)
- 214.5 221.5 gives 4.798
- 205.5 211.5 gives 3.656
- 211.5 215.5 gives 4.132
